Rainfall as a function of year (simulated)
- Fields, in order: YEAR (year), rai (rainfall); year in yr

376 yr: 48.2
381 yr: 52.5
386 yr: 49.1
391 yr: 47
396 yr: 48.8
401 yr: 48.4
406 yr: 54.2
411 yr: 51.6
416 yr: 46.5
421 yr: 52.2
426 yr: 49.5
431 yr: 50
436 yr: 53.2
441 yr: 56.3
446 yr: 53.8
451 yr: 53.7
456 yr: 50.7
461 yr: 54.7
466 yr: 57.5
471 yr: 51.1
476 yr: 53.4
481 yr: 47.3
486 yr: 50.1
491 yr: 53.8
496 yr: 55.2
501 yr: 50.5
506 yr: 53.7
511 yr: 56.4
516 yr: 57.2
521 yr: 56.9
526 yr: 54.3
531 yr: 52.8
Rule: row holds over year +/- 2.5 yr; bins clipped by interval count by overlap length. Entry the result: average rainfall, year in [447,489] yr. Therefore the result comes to 52.4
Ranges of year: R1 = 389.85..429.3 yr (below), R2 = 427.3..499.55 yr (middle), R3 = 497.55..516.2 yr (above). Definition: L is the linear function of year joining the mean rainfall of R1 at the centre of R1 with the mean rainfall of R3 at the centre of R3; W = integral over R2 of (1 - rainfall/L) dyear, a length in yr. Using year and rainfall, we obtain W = -0.8 yr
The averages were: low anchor 49.9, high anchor 54.1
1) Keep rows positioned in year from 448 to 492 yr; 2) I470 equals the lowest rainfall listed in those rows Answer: 47.3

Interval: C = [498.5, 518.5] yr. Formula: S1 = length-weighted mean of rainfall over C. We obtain 54.5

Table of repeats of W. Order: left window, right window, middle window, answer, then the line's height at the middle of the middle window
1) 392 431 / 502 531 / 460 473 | -0.45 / 52.7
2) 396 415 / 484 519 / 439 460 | -0.59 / 52.2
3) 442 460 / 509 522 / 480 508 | 1.84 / 55.6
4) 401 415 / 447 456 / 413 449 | 0.37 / 52.2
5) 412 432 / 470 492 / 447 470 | -1.58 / 50.5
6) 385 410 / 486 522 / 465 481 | 0.12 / 53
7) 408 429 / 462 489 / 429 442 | -0.58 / 50.7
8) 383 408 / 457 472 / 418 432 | 0.30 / 51.6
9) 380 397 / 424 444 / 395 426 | 0.24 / 50.7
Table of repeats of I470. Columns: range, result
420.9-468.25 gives 49.5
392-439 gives 46.5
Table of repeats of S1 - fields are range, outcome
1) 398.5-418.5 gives 50.2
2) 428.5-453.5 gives 53.4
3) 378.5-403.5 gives 49.2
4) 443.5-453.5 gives 53.8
